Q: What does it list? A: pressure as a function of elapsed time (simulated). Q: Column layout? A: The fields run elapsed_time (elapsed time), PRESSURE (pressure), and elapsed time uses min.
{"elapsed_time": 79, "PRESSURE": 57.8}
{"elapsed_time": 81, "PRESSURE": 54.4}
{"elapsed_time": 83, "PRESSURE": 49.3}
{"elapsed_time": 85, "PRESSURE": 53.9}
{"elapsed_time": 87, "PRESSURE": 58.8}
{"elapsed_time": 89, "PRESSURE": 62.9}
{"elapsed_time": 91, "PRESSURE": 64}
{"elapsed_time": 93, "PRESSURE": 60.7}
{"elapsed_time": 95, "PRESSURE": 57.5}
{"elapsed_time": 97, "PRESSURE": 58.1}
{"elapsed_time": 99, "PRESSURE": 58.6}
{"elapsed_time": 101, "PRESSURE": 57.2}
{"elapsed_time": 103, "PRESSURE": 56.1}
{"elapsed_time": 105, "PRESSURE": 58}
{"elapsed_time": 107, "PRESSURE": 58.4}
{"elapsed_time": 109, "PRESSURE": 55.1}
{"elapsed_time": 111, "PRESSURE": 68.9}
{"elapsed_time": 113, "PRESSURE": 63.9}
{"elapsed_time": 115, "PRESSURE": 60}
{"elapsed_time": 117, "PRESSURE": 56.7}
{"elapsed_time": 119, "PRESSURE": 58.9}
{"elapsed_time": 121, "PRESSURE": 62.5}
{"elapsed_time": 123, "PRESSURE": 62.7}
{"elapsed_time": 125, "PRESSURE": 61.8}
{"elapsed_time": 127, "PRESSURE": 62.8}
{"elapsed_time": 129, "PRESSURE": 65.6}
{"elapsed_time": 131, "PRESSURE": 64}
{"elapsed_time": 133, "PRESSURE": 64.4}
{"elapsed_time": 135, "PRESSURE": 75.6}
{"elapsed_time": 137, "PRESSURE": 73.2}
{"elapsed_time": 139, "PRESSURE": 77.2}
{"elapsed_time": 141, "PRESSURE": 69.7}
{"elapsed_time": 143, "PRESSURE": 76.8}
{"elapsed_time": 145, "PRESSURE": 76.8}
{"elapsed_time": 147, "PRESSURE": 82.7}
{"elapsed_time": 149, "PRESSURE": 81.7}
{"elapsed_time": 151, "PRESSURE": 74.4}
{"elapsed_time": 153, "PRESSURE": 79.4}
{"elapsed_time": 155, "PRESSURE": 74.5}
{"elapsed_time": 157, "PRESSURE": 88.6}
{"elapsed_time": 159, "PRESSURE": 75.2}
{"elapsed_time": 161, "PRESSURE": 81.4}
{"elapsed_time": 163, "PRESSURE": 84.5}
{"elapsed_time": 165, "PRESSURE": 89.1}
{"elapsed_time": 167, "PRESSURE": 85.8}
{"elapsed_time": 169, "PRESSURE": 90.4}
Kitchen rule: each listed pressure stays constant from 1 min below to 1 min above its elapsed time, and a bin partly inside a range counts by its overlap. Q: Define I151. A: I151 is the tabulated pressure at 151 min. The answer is 74.4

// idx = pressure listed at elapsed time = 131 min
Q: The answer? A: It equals 64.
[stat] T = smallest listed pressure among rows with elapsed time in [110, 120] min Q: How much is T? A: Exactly 56.7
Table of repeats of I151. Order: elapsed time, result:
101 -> 57.2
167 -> 85.8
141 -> 69.7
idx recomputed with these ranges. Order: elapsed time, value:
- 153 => 79.4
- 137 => 73.2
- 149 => 81.7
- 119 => 58.9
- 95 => 57.5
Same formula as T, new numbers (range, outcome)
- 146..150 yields 81.7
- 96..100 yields 58.1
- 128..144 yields 64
